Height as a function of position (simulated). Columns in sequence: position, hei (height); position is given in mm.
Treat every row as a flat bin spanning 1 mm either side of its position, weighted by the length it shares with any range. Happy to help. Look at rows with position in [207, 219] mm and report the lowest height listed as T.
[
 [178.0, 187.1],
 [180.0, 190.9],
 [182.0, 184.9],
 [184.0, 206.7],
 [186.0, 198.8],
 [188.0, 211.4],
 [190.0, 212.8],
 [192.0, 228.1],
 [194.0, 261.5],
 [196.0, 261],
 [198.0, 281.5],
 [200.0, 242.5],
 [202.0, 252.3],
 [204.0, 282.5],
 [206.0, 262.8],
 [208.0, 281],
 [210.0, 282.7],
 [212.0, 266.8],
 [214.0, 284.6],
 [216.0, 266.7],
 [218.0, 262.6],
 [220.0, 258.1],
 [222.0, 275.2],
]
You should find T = 262.6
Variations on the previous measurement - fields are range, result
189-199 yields 212.8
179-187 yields 184.9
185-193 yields 198.8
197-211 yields 242.5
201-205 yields 252.3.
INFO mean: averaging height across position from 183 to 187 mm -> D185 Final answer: 203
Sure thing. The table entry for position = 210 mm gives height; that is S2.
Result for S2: 282.7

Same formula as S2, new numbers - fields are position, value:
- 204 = 282.5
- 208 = 281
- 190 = 212.8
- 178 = 187.1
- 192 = 228.1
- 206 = 262.8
